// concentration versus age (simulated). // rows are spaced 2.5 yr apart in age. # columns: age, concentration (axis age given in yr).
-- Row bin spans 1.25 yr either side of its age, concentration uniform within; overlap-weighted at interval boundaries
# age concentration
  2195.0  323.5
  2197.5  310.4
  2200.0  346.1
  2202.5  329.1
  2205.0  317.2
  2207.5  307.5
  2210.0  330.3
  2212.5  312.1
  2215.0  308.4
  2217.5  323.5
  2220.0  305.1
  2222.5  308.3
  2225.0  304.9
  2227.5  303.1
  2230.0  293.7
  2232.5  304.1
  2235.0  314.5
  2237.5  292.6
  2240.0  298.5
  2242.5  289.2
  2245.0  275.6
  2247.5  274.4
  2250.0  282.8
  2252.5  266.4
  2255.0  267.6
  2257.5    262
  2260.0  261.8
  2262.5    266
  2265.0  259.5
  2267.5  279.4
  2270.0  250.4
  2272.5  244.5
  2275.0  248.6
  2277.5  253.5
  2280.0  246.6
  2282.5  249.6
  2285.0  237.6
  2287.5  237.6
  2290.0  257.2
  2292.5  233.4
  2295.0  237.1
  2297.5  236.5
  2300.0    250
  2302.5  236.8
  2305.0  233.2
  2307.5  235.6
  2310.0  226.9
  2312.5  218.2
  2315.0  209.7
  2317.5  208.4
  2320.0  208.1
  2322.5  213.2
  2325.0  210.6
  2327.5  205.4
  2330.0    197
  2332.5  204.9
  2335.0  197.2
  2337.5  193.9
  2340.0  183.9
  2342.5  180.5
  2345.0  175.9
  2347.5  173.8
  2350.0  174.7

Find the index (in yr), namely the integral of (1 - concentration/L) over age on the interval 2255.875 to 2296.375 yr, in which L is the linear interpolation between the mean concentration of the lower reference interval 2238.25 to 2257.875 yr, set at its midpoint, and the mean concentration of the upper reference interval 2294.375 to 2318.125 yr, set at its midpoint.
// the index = 0.5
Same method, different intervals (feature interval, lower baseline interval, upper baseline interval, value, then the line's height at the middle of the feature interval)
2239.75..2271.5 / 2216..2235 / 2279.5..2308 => 0.8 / 278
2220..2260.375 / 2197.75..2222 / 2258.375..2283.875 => -0.1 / 288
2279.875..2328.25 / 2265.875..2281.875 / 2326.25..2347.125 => -1.2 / 224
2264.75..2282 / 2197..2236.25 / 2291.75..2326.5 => 0.4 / 259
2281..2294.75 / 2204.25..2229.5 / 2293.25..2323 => 0.1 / 245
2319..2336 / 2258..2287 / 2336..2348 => -0.7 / 197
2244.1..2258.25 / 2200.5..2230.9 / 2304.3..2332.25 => 0.4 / 279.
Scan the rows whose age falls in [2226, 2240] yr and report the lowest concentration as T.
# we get 292.6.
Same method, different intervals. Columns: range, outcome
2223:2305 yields 233.2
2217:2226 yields 304.9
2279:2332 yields 197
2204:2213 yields 307.5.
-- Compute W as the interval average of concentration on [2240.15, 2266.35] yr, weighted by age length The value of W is 272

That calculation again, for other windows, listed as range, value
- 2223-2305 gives 266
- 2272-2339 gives 227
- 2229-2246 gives 296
